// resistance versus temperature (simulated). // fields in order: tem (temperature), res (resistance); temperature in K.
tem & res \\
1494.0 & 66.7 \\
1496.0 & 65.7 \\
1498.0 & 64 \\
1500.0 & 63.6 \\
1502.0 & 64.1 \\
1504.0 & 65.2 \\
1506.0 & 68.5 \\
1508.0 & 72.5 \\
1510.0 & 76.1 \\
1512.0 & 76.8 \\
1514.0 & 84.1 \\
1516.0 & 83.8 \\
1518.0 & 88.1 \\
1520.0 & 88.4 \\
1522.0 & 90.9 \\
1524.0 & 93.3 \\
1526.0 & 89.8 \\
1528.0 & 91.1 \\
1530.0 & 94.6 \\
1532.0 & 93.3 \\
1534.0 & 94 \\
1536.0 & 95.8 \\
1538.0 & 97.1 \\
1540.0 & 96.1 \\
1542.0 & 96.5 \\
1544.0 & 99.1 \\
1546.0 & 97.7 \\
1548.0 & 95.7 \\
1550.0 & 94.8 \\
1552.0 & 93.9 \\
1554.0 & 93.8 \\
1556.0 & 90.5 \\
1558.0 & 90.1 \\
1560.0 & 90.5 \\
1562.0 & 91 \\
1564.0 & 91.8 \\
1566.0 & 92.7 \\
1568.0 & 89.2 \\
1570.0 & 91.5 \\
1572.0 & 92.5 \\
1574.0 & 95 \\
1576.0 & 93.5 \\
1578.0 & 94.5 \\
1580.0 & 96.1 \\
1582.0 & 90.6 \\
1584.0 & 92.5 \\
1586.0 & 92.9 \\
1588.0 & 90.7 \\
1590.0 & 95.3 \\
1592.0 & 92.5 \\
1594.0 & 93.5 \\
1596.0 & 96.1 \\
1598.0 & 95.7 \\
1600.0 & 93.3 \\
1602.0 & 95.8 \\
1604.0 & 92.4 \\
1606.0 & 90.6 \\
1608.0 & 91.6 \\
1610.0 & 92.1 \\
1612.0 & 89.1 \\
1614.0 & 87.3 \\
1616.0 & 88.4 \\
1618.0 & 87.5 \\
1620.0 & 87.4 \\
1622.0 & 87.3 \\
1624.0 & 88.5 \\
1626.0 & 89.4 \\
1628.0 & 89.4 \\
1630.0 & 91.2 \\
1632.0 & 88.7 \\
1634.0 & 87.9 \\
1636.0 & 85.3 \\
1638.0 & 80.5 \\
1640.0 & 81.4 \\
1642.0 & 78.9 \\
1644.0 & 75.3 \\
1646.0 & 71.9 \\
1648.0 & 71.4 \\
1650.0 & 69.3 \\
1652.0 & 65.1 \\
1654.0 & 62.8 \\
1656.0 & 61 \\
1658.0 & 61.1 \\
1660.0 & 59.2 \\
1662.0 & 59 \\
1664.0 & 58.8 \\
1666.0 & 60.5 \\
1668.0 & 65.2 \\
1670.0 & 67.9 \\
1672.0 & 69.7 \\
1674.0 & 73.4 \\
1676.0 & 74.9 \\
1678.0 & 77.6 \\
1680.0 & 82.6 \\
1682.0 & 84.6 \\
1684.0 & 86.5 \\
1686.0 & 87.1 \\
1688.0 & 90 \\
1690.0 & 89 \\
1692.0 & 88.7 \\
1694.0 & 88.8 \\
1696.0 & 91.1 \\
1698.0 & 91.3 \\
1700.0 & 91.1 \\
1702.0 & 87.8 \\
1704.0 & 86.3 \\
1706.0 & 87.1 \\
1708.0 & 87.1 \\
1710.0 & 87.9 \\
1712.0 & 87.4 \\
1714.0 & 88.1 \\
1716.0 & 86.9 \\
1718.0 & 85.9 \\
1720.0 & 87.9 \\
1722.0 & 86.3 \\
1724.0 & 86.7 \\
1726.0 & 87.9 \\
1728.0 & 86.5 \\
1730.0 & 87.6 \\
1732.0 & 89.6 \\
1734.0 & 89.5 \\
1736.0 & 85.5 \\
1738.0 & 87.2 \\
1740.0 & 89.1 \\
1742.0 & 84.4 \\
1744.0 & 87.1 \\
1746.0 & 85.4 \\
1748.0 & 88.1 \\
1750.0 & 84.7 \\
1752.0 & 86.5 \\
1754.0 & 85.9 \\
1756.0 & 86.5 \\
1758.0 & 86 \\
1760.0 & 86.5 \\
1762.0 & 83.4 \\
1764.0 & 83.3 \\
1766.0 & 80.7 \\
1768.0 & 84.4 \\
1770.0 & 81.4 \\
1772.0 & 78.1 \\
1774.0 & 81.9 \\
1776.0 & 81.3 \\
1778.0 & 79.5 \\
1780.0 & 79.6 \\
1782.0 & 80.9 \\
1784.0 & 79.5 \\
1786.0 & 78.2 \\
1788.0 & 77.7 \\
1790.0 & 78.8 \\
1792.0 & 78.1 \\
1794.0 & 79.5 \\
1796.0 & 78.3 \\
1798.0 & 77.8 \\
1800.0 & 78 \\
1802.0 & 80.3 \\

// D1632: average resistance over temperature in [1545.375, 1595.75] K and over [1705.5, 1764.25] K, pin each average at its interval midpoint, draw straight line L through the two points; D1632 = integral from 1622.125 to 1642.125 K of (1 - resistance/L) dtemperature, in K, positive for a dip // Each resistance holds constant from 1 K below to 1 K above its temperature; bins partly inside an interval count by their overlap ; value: 0.9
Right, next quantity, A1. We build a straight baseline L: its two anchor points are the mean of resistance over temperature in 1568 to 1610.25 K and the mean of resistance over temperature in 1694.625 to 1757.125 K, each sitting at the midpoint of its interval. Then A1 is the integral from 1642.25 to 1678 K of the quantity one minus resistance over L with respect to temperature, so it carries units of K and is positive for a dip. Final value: 9.26 K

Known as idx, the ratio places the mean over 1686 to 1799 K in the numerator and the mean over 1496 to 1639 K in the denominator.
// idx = 0.96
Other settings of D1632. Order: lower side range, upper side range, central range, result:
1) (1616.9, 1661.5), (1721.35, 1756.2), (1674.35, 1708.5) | -1.5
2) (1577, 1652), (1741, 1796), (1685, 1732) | -2.0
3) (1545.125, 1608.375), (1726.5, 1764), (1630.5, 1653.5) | 3.3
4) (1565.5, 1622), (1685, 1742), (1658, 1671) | 4.1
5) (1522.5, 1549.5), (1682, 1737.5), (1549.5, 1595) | 0.4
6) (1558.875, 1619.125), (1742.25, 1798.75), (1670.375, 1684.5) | 1.5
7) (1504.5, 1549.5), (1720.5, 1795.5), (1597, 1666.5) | 4.9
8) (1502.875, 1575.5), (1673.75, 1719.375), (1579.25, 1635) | -1.9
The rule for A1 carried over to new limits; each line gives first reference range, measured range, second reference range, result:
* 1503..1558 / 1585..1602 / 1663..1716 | -1.5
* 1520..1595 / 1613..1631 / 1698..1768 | 0.5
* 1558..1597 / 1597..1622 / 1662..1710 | -0.4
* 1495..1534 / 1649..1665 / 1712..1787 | 4.0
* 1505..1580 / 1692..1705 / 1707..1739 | -0.2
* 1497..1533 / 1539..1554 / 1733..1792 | -2.8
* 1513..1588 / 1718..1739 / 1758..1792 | -1.0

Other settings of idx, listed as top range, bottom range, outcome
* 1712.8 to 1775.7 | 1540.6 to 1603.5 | 0.92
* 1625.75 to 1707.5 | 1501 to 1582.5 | 0.88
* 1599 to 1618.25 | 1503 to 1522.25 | 1.15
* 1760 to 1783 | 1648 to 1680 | 1.23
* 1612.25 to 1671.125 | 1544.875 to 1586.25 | 0.82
